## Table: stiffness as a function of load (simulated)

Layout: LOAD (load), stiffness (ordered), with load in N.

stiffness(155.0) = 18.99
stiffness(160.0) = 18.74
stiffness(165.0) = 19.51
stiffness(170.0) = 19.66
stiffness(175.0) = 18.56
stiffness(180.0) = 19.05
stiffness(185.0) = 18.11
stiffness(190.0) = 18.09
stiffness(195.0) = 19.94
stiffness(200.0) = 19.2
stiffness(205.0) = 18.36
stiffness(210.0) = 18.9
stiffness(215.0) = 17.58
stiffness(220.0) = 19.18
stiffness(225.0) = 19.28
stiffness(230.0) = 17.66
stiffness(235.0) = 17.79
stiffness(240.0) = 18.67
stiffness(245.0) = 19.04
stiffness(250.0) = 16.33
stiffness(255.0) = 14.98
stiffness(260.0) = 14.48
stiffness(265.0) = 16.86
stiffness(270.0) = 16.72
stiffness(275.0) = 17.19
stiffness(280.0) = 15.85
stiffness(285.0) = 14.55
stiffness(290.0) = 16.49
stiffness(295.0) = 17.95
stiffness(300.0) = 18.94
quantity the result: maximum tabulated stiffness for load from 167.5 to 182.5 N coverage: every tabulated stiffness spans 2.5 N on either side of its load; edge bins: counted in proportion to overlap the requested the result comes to 19.66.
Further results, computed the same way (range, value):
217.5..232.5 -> 19.28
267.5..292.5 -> 17.19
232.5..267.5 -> 19.04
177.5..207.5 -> 19.94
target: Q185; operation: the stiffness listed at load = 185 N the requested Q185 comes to 18.11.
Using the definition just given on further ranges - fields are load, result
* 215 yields 17.58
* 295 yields 17.95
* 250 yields 16.33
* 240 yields 18.67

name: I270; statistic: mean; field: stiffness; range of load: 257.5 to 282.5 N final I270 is 16.2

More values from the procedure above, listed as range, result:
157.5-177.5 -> 19.1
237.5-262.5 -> 16.7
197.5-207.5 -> 18.8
